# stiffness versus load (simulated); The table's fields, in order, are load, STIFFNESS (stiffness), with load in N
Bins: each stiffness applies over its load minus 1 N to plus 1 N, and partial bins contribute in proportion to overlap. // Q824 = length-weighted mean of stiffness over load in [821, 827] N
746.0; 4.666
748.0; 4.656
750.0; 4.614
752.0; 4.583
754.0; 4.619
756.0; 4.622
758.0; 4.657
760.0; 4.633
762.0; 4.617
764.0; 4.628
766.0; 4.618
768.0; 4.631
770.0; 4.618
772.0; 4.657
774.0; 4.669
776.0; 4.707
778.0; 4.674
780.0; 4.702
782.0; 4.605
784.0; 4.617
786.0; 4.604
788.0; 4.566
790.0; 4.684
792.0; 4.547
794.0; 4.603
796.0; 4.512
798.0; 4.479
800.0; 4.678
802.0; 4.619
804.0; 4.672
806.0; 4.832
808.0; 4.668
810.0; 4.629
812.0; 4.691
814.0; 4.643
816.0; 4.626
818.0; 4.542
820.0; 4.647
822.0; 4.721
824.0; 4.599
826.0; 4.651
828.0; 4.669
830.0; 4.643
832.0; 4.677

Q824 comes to 4.66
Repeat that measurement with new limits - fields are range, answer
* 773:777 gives 4.69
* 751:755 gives 4.6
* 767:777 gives 4.66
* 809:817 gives 4.65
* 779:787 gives 4.63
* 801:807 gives 4.71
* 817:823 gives 4.64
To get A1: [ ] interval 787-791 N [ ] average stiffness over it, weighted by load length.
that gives 4.62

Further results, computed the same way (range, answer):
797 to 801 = 4.58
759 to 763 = 4.62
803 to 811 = 4.7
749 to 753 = 4.6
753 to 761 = 4.63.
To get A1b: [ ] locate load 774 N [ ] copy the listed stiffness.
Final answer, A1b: 4.669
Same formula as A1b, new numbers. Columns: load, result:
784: 4.617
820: 4.647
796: 4.512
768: 4.631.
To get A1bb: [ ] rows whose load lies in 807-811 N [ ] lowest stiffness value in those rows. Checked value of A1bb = 4.629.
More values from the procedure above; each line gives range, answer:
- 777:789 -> 4.566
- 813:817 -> 4.626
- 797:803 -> 4.479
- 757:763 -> 4.617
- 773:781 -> 4.669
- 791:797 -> 4.512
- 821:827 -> 4.599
